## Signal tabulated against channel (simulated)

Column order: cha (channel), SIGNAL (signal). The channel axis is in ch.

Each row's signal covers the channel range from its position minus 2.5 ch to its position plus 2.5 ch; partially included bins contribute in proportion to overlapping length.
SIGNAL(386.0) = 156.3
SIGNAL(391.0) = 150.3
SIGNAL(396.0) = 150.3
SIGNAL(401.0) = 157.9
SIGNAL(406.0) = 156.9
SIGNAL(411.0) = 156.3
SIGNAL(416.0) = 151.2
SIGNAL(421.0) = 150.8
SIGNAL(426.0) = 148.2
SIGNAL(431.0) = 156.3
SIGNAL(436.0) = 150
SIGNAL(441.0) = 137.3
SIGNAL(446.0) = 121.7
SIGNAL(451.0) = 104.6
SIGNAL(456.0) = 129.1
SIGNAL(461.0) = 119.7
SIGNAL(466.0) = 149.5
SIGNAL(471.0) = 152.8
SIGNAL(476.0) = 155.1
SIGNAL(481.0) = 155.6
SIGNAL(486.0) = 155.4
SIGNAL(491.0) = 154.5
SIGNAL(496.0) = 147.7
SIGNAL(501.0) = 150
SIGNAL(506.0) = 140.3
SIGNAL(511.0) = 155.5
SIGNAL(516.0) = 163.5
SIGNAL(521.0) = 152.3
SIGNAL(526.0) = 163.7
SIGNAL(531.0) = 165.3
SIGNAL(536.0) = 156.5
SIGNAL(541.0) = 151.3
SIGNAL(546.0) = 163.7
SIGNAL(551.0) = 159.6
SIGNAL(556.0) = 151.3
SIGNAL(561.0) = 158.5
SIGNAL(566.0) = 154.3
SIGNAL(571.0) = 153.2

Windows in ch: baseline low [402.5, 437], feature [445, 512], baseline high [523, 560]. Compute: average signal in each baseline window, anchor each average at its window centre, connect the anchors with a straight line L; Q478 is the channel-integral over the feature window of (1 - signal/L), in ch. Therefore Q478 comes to 5.8 ch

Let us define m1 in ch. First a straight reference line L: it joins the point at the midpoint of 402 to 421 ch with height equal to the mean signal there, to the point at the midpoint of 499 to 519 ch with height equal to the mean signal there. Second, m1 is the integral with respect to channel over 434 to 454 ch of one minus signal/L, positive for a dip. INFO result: 3.4 ch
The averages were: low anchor 155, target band 128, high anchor 152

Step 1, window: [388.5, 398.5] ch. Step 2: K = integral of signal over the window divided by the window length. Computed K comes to 150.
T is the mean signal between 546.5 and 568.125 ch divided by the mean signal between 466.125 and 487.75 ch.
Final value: 1.02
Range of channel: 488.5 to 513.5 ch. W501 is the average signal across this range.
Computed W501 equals 150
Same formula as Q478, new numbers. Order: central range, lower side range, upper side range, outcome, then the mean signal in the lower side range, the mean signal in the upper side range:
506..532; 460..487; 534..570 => -0.8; 149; 156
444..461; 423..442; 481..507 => 3.5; 149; 151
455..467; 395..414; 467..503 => 1.8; 156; 153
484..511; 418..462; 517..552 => 0.0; 136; 159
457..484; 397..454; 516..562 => 0.8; 145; 158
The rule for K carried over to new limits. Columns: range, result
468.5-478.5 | 154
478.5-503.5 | 153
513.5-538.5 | 160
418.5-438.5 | 151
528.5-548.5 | 159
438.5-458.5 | 123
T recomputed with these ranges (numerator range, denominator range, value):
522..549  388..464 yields 1.12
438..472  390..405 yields 0.85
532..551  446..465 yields 1.31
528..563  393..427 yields 1.03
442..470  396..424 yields 0.82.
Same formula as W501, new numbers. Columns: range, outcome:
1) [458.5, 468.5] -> 135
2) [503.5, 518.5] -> 153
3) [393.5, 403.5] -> 154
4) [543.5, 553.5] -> 162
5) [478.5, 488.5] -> 156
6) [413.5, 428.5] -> 150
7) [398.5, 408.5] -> 157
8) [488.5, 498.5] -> 151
